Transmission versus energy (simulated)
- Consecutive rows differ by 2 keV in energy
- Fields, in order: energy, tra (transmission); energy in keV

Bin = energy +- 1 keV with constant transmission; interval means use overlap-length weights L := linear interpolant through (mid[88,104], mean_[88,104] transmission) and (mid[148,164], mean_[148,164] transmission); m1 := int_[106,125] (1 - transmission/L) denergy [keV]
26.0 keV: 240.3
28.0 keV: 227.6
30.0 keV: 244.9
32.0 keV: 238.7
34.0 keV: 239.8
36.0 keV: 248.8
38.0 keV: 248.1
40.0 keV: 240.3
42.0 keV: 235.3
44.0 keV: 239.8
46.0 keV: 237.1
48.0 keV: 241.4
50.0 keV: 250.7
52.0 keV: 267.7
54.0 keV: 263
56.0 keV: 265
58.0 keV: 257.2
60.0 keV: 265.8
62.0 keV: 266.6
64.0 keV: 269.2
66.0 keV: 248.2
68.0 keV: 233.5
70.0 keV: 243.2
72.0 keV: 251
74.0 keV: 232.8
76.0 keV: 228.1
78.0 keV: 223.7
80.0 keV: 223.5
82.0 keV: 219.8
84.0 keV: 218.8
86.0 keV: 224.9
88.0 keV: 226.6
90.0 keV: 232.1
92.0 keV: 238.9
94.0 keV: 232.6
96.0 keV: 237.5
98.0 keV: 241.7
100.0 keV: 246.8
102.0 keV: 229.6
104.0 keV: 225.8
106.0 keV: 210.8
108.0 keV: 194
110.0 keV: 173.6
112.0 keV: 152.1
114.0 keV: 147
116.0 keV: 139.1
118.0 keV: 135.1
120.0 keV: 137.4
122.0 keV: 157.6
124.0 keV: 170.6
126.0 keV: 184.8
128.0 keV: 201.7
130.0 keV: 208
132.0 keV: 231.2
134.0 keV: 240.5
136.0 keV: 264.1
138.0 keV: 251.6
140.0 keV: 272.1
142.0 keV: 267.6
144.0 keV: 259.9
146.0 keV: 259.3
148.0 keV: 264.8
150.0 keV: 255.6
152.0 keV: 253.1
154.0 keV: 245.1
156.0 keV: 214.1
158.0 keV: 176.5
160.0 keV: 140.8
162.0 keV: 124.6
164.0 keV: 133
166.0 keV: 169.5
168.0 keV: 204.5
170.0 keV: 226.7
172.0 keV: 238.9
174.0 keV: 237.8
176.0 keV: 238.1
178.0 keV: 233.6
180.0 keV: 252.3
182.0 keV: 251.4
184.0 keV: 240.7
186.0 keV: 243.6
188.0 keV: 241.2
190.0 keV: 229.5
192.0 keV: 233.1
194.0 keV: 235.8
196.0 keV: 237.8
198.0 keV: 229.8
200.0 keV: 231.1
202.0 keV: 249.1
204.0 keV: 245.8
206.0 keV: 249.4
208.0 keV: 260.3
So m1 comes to 5.5 keV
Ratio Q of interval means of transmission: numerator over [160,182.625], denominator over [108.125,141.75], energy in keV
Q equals 1.07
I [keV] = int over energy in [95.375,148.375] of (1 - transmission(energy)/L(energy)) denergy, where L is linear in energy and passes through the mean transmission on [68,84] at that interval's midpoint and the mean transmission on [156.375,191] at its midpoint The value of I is 2.6 keV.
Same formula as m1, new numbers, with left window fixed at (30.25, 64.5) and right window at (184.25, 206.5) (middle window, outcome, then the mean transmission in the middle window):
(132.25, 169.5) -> 3.1 keV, 222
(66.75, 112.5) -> 4.3 keV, 224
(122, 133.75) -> 2.2 keV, 198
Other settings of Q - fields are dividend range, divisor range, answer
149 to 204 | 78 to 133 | 1.10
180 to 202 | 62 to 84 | 1.00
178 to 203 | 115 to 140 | 1.22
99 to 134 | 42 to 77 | 0.75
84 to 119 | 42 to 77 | 0.82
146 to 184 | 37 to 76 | 0.87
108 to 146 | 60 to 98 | 0.85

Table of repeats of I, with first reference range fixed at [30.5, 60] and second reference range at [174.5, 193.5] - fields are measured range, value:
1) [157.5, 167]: 3.7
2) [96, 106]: 0.5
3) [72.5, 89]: 1.4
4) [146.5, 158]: 0.1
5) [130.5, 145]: -0.6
